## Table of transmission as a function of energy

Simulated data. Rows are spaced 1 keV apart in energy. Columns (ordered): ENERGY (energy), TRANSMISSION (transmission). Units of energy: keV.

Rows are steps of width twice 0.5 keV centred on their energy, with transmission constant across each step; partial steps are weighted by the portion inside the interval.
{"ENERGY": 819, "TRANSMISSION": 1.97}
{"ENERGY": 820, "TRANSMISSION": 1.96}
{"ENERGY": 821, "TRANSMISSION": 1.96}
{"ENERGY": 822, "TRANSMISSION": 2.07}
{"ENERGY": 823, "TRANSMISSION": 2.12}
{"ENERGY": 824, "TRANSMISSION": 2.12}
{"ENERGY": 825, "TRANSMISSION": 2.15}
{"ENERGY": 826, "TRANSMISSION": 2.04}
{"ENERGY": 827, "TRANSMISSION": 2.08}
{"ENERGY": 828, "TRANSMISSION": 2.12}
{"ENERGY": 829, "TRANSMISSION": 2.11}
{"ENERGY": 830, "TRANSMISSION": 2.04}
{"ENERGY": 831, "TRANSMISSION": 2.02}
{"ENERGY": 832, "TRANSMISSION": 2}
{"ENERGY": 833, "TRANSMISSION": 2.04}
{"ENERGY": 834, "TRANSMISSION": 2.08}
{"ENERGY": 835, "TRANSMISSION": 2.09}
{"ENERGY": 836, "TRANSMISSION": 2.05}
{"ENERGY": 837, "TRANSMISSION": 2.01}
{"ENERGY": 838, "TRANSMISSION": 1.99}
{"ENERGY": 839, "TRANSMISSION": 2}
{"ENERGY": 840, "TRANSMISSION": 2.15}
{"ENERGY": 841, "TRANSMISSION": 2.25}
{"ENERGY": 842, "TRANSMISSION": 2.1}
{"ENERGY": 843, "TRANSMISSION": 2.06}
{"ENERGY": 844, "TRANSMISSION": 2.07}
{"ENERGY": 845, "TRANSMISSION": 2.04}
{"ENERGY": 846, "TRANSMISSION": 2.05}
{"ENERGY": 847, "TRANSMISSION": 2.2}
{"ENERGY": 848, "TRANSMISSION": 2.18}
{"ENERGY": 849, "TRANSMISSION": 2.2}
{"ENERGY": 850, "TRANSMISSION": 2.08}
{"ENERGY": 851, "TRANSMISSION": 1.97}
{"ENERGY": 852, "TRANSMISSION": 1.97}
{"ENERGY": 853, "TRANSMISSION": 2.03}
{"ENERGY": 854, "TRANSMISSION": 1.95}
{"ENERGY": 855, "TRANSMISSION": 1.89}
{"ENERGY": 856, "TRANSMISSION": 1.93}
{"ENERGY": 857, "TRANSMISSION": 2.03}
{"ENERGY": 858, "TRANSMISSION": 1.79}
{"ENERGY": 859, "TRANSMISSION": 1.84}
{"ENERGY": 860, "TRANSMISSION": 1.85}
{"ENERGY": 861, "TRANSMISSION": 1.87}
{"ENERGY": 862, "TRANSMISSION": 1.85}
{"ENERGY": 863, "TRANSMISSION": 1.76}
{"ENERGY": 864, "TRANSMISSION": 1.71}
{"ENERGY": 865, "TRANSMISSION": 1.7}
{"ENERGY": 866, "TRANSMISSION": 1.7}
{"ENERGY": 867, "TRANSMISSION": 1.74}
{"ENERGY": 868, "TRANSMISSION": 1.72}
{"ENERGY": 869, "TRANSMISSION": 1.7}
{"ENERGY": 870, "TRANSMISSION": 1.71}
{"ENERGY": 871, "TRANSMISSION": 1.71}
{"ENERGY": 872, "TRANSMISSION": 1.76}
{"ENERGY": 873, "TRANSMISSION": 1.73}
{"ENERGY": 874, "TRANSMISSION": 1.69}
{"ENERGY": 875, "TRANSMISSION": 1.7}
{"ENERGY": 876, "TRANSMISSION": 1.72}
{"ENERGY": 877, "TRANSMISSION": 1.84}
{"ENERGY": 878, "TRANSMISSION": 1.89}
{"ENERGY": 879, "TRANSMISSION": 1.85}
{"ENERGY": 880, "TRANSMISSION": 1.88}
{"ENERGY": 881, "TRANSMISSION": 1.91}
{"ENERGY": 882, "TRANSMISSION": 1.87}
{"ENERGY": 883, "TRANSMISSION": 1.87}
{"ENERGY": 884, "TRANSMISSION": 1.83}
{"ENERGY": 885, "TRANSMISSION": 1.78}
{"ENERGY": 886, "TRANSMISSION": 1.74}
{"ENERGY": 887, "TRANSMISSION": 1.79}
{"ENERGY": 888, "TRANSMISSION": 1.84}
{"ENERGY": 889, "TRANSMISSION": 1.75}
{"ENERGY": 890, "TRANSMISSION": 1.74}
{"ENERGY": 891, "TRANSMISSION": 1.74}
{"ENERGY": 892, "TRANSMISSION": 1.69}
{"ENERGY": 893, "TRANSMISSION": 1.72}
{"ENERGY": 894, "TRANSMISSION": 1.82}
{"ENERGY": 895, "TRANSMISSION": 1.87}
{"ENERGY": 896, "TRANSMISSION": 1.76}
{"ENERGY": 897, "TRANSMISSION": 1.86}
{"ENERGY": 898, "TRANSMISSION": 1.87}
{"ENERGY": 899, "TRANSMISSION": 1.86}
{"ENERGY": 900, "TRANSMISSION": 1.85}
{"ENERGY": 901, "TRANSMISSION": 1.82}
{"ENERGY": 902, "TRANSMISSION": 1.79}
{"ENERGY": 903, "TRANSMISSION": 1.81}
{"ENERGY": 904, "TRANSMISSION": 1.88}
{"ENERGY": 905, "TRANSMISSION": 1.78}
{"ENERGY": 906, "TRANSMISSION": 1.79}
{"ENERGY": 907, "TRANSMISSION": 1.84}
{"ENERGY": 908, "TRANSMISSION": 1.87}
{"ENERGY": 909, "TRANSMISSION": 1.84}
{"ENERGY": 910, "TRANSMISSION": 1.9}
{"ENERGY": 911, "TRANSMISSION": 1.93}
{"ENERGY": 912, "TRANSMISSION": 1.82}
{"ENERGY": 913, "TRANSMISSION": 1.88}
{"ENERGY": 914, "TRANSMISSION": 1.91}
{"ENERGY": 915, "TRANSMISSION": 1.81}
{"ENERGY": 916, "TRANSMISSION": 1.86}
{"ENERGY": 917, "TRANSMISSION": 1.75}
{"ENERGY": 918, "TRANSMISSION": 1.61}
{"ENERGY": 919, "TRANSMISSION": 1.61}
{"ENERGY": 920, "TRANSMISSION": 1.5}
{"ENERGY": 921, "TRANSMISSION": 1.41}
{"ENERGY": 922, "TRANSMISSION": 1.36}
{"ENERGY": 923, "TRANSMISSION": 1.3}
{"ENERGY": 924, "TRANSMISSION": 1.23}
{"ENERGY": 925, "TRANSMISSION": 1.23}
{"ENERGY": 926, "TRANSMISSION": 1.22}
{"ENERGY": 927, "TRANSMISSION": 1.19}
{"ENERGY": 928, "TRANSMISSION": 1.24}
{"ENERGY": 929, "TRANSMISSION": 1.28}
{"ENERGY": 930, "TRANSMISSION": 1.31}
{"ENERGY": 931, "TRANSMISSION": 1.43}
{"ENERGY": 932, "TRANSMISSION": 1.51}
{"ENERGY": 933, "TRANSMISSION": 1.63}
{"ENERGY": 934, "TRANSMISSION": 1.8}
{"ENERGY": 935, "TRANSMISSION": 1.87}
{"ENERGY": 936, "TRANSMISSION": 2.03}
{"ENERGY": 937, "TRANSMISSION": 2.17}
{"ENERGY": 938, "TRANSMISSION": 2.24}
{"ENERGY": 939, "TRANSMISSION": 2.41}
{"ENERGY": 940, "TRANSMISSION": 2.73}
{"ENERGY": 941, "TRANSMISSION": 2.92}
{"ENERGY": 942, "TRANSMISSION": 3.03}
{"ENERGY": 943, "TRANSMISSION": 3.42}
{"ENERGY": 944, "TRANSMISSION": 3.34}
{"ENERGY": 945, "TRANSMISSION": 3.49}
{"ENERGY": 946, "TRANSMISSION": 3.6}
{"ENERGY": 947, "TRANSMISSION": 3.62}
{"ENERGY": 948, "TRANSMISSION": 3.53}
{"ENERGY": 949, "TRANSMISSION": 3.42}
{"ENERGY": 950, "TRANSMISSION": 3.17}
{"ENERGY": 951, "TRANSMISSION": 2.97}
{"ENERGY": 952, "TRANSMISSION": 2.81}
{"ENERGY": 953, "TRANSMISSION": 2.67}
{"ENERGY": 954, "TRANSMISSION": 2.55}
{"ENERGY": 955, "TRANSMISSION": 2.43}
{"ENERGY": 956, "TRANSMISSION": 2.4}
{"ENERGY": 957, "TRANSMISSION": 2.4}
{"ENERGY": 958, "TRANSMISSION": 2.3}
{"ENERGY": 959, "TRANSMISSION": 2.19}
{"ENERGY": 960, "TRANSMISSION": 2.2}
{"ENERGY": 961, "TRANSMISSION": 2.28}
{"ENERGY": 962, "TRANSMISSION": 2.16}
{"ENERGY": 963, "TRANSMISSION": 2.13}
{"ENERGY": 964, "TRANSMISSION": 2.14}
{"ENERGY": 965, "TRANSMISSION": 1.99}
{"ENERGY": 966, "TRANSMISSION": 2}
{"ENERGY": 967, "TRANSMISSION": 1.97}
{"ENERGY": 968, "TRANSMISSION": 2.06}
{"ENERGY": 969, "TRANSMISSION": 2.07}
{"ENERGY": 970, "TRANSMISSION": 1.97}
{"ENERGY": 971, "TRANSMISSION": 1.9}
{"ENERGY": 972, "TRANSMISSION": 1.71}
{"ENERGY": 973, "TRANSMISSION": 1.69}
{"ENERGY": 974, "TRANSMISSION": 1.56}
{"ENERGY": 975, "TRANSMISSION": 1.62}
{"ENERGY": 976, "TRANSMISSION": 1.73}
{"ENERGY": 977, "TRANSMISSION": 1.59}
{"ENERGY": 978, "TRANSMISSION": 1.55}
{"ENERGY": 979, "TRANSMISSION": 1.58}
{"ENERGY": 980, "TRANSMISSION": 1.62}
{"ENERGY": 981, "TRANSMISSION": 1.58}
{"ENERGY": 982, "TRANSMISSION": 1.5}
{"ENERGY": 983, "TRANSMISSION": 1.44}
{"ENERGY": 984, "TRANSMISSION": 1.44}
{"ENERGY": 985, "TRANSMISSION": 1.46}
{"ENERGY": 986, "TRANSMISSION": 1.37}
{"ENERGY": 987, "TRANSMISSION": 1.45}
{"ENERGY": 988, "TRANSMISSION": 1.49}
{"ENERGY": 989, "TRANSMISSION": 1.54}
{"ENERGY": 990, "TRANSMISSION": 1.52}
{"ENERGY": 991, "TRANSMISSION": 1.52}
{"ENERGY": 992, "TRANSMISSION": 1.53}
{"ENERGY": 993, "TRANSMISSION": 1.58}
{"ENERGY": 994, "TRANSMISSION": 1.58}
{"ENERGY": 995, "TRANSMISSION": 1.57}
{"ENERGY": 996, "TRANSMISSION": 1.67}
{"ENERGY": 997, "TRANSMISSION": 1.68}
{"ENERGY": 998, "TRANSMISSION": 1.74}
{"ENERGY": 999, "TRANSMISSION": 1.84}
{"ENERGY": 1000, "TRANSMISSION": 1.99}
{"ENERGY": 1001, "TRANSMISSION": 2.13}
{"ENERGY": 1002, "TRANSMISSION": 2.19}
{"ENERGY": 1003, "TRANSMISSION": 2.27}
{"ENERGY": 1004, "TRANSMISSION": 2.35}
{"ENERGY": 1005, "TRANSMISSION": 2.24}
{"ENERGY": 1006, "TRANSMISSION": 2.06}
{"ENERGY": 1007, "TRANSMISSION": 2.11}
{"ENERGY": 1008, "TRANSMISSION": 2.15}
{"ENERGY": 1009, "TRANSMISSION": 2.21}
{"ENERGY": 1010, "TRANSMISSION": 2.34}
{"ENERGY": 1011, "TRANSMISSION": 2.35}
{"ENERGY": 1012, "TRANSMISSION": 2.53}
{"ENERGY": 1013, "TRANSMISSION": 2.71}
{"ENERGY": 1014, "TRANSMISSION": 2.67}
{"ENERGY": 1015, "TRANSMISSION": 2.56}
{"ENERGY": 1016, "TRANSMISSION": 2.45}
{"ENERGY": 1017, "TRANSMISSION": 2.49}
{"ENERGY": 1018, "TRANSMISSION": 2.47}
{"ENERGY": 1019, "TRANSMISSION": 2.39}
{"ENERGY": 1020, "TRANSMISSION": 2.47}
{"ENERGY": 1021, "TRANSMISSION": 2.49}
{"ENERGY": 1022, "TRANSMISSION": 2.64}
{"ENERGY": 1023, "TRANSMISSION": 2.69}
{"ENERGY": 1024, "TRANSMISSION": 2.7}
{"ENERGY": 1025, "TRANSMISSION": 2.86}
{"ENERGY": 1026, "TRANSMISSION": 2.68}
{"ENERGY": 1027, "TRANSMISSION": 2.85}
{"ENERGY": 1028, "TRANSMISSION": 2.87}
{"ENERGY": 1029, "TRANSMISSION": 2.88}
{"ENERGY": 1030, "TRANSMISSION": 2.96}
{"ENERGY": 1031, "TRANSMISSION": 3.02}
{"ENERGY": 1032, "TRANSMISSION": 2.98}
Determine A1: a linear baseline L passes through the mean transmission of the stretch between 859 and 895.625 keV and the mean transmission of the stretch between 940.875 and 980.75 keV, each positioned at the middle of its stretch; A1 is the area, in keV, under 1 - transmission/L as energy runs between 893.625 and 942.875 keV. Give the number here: 6.62 keV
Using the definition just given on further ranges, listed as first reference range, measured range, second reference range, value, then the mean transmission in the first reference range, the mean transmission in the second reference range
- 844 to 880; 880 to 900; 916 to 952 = 1.8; 1.87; 2.16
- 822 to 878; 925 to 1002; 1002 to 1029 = 8.9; 1.95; 2.49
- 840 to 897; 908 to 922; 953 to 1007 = 0.9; 1.87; 1.87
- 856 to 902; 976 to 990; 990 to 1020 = 3.7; 1.8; 2.11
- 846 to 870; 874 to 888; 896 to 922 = 0.2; 1.9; 1.78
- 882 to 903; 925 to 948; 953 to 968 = -1.7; 1.8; 2.23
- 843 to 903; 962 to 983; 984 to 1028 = 2.7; 1.85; 2.13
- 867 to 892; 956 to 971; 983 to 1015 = -2.1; 1.78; 1.92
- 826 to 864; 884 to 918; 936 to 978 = 6.3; 2.02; 2.44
